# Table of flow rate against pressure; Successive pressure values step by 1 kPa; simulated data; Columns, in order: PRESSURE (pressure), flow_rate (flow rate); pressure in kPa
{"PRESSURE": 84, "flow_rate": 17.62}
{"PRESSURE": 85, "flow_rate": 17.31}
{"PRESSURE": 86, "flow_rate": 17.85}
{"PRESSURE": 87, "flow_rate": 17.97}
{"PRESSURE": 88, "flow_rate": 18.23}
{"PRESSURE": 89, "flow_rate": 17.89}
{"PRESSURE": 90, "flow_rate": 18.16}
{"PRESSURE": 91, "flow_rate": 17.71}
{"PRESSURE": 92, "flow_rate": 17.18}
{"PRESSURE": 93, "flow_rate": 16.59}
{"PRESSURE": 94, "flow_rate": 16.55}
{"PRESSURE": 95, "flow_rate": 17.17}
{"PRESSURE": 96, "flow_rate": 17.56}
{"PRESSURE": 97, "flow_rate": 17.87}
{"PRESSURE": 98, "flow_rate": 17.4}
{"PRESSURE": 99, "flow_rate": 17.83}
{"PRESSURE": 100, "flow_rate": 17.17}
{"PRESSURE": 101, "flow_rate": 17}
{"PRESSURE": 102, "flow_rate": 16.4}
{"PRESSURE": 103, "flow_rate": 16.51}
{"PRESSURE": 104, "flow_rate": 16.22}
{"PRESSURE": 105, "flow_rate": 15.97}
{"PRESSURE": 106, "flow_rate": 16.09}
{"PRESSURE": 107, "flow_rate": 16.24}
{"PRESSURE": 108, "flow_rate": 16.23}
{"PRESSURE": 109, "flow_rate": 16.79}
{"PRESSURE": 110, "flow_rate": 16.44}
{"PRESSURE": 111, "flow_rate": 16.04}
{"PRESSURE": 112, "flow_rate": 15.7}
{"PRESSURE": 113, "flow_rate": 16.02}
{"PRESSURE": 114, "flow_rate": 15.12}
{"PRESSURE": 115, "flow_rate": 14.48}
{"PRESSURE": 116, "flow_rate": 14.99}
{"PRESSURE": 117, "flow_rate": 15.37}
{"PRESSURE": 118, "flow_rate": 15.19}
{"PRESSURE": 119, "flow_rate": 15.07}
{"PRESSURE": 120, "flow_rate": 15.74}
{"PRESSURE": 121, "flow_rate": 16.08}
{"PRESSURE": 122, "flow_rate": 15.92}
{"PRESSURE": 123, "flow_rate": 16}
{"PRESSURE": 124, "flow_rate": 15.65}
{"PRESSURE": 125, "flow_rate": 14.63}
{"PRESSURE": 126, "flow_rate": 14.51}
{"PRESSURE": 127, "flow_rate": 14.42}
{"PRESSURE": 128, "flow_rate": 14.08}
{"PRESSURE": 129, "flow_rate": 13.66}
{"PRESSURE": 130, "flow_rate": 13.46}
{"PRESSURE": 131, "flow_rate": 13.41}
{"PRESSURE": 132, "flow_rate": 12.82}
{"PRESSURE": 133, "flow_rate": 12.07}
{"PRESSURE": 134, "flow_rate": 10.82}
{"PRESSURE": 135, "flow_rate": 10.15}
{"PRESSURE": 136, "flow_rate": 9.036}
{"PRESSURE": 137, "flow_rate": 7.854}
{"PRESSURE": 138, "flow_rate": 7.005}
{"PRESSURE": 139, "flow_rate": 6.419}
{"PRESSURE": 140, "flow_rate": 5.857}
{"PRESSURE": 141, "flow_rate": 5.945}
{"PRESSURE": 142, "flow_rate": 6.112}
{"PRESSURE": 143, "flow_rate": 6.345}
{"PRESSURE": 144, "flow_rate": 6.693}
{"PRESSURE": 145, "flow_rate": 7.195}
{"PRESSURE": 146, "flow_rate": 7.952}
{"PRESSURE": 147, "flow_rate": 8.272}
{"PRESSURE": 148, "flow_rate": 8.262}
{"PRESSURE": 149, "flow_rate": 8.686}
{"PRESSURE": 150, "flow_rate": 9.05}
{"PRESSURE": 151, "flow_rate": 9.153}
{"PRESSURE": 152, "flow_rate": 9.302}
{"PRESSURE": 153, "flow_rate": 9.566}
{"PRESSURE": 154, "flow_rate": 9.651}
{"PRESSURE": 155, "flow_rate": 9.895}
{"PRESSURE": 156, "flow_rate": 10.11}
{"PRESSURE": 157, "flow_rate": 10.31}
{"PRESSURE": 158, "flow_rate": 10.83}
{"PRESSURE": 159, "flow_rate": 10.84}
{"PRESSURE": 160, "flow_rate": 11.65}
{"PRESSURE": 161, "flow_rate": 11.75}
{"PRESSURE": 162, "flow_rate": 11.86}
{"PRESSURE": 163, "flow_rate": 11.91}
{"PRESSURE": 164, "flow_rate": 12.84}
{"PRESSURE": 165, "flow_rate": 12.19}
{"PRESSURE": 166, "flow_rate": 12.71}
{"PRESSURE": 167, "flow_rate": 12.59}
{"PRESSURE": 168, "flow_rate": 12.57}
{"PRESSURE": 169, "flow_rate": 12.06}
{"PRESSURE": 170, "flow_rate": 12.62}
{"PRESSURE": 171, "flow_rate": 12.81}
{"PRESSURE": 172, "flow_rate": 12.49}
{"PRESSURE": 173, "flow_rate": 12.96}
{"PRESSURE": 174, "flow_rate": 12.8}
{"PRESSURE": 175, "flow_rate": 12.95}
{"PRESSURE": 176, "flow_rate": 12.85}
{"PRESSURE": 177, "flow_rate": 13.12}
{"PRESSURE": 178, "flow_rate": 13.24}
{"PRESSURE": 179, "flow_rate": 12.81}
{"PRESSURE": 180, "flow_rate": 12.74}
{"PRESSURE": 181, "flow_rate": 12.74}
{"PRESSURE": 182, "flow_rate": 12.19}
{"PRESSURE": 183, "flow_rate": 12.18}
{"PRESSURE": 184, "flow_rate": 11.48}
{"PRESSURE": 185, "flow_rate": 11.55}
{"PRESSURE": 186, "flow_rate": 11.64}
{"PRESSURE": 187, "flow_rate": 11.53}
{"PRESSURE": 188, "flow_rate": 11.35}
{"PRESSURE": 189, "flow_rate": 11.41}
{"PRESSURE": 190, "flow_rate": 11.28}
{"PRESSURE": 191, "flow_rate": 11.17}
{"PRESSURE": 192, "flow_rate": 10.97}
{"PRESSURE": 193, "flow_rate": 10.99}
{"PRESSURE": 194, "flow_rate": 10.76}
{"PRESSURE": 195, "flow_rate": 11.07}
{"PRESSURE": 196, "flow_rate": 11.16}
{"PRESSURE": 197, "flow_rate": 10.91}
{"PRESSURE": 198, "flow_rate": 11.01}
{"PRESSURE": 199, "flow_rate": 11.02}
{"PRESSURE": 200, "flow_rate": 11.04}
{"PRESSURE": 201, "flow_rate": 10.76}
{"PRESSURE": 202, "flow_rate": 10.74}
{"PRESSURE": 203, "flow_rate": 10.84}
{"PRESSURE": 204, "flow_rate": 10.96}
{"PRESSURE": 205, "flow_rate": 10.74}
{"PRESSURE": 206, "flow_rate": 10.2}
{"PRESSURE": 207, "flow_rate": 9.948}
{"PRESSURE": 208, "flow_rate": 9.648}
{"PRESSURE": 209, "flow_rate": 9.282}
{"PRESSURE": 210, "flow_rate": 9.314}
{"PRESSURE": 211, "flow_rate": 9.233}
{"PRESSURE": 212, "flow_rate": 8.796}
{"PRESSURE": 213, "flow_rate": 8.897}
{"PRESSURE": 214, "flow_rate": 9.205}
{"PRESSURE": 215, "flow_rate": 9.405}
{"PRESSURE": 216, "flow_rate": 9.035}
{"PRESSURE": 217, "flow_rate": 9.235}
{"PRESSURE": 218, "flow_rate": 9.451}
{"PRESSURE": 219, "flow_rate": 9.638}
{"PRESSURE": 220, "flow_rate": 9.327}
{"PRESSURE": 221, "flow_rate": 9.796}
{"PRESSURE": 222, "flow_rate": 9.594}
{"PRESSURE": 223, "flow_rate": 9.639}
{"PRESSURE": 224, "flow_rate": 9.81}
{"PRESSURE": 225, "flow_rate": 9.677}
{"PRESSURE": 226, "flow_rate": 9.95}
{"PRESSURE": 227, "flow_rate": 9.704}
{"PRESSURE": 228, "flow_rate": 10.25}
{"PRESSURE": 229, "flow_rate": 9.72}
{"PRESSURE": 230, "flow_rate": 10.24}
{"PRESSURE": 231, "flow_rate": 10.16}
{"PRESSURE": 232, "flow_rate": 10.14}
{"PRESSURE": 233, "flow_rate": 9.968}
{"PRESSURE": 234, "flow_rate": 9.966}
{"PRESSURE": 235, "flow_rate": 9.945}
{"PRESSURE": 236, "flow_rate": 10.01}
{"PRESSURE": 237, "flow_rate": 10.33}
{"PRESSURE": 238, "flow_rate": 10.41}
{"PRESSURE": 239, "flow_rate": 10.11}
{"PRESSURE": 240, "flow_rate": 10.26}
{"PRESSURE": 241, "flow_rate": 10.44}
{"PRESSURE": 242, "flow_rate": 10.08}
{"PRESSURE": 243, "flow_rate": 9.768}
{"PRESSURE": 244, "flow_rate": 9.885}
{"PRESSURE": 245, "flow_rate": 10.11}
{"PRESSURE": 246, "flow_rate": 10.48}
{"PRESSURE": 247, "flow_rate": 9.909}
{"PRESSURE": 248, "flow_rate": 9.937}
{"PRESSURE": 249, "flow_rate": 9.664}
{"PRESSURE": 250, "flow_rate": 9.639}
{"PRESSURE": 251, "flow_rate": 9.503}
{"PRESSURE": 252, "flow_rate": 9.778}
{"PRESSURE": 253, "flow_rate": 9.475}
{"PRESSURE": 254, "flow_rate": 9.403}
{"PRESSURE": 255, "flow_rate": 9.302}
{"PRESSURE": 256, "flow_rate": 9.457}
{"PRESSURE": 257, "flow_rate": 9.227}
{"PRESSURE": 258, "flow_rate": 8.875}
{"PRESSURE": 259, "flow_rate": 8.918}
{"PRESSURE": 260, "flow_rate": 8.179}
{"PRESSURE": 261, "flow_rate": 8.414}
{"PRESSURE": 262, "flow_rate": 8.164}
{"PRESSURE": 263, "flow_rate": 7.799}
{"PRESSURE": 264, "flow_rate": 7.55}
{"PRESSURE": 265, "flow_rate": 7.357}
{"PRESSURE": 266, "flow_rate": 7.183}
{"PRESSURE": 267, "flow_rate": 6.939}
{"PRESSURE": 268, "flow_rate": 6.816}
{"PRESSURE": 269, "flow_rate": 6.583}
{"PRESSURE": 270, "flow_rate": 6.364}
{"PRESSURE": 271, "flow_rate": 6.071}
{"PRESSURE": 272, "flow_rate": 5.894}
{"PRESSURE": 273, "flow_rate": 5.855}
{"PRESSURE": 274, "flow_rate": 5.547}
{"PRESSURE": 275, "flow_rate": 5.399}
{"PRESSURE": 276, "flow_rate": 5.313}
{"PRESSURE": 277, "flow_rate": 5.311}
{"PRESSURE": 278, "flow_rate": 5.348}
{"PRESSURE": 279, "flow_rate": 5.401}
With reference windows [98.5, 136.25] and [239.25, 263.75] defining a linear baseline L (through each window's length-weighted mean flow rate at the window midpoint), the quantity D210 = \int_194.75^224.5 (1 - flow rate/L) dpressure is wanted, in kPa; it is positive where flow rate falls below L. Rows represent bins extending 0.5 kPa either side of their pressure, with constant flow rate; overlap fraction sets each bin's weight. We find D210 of 3.2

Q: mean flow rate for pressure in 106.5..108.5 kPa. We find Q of 16.2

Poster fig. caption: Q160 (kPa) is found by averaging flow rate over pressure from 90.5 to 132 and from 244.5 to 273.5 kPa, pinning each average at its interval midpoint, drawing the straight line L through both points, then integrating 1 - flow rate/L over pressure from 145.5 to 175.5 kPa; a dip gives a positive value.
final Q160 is 5.1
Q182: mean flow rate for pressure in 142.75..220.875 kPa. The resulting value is 10.7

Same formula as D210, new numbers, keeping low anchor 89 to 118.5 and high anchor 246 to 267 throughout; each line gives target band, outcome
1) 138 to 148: 5.3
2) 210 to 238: 2.1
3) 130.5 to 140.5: 3.6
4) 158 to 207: 3.1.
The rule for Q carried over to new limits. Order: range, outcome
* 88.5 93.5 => 17.5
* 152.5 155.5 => 9.7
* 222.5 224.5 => 9.72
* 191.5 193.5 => 11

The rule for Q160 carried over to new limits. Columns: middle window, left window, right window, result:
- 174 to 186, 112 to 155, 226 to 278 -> -2.49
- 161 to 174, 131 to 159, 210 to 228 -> -4.93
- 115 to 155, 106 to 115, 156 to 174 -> 9.07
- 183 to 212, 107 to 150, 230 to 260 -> 0.06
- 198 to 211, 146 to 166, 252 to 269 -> -1.33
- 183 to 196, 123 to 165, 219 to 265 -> -1.70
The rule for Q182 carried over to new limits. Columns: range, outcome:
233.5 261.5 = 9.7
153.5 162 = 10.7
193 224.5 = 10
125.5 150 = 9.61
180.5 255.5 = 10.3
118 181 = 11.4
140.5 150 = 7.37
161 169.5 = 12.3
